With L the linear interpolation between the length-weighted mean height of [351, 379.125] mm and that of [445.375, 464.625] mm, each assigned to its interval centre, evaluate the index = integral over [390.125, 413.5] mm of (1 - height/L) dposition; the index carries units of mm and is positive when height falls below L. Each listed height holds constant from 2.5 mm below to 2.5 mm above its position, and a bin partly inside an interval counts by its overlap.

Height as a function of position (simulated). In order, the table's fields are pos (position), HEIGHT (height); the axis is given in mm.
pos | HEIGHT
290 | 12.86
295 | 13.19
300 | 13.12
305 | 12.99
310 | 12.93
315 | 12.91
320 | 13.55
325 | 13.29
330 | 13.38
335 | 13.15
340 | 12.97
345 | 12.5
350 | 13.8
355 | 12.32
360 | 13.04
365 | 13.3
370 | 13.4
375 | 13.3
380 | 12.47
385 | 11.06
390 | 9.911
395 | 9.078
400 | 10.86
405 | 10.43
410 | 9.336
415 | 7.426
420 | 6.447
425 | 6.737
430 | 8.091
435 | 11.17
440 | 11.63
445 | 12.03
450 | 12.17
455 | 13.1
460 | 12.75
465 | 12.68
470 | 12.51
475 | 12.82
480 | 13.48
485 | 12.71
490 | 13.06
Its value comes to 5.6 mm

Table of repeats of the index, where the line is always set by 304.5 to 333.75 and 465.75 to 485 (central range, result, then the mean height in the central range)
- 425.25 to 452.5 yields 4.8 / 10.7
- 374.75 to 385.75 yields 0.7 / 12.3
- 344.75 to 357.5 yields 0.2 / 12.9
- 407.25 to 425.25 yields 7.4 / 7.62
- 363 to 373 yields -0.2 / 13.3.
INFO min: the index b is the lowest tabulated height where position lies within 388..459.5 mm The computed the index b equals 6.447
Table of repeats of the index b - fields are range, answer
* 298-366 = 12.32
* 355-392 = 9.911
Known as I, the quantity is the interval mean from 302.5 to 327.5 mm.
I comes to 13.1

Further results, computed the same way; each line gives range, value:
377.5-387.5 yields 11.8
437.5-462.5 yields 12.3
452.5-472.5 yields 12.8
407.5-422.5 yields 7.74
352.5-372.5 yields 13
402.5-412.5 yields 9.88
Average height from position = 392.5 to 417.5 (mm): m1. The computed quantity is 9.43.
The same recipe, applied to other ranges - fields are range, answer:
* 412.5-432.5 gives 7.18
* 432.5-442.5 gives 11.4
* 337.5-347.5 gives 12.7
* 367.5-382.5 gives 13.1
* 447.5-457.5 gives 12.6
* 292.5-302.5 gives 13.2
